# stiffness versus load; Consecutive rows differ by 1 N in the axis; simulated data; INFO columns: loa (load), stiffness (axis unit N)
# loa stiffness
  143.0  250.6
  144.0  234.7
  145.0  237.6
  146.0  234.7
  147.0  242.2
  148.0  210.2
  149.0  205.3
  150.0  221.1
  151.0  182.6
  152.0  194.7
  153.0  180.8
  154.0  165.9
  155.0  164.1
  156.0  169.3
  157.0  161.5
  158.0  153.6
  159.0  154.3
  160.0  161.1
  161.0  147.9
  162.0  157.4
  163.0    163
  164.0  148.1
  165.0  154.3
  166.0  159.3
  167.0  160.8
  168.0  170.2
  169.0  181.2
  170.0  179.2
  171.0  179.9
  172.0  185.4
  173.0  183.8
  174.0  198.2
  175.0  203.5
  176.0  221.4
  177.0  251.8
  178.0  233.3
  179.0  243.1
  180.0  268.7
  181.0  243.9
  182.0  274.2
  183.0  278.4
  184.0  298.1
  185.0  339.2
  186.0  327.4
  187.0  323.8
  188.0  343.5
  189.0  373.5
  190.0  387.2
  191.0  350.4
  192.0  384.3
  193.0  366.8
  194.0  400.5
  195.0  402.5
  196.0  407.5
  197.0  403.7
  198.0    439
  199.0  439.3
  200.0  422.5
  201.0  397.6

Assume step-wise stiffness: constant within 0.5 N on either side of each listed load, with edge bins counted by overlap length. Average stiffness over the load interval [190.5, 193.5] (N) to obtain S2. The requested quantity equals 367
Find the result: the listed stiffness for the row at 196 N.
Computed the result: 407.5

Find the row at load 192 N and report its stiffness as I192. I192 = 384.3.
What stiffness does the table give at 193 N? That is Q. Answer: 366.8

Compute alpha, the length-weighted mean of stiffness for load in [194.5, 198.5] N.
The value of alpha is 413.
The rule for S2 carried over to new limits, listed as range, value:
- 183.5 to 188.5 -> 326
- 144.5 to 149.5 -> 226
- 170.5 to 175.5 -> 190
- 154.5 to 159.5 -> 161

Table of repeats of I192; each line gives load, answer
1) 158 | 153.6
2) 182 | 274.2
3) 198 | 439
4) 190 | 387.2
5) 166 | 159.3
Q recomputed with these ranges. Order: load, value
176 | 221.4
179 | 243.1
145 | 237.6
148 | 210.2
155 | 164.1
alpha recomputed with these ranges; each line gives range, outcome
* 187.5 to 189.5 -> 358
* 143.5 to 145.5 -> 236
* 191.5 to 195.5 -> 389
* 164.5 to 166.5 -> 157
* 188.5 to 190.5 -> 380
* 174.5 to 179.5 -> 231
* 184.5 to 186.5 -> 333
